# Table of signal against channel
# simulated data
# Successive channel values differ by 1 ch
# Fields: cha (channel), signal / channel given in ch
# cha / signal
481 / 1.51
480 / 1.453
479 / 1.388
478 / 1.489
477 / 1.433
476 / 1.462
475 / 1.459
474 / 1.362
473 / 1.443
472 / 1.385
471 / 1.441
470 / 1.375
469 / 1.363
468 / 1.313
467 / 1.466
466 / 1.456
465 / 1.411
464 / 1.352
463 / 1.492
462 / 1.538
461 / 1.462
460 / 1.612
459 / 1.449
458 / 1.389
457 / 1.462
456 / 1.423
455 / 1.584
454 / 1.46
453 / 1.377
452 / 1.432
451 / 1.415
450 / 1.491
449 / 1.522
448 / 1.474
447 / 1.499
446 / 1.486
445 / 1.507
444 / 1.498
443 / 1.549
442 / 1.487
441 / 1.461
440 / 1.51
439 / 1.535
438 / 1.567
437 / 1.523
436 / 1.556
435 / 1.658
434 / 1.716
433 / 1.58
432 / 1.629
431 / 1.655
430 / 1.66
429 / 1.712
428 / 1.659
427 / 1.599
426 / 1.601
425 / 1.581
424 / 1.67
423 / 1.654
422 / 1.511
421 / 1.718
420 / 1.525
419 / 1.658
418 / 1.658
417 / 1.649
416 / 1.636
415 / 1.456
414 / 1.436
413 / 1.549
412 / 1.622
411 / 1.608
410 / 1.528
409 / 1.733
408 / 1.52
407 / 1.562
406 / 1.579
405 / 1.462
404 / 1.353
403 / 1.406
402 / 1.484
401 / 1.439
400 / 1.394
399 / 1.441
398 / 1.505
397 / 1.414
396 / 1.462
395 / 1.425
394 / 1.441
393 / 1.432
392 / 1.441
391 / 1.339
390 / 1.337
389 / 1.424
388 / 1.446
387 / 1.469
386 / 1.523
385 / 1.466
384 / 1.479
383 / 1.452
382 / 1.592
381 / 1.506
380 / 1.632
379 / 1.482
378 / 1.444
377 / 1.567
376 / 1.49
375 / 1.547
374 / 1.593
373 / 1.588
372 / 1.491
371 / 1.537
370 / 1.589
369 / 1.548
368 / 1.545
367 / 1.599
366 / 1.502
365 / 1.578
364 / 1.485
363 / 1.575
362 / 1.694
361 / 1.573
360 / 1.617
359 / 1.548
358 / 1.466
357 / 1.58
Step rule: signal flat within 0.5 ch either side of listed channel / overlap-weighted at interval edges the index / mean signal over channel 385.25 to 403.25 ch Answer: 1.44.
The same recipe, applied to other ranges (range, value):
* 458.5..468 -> 1.46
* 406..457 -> 1.56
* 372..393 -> 1.49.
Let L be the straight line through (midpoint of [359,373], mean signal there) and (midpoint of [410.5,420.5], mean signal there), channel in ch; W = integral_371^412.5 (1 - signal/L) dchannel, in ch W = 2.1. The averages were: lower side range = 1.56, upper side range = 1.58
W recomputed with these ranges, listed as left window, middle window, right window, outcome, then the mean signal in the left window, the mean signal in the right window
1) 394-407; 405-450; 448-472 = -4.0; 1.45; 1.45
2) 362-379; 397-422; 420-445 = 0.6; 1.55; 1.59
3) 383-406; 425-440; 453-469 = -1.7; 1.44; 1.45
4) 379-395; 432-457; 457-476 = -1.3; 1.46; 1.43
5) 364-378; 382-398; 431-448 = 1.1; 1.55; 1.55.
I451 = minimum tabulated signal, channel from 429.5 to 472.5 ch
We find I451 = 1.313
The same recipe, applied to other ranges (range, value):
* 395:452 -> 1.353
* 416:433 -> 1.511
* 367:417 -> 1.337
